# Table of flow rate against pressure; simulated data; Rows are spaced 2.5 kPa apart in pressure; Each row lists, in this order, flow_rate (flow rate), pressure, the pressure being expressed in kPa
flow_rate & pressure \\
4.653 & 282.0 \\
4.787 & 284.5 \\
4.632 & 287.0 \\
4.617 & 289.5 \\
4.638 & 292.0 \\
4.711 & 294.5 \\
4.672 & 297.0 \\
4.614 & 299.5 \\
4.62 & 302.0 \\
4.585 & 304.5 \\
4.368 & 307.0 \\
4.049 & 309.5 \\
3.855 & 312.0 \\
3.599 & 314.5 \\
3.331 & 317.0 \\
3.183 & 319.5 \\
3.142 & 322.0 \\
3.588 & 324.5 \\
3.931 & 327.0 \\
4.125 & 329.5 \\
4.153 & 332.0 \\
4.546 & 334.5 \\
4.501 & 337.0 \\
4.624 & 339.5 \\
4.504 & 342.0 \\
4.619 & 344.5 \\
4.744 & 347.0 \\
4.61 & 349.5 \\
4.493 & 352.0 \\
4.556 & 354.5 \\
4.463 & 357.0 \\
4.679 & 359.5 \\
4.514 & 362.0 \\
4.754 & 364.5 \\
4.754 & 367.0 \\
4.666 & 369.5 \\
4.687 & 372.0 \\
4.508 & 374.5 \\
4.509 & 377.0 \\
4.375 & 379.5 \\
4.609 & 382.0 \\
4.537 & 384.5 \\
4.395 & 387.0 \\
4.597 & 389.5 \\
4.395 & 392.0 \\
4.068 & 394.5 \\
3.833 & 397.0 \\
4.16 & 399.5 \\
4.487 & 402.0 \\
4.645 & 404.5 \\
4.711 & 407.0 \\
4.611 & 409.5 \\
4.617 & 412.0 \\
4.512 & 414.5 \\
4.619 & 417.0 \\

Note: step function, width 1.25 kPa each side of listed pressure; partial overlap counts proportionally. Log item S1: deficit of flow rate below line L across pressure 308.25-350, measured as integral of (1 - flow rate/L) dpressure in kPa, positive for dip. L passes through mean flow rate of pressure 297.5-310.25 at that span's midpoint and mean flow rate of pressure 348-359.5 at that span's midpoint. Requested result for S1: 4.3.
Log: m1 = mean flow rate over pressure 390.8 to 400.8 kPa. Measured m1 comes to 4.11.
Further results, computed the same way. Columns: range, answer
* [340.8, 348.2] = 4.62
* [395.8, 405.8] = 4.29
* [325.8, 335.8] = 4.19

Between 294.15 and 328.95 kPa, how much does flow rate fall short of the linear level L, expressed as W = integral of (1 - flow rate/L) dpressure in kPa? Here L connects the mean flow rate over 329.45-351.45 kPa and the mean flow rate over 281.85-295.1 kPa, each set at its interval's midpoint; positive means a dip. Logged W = 4.55 kPa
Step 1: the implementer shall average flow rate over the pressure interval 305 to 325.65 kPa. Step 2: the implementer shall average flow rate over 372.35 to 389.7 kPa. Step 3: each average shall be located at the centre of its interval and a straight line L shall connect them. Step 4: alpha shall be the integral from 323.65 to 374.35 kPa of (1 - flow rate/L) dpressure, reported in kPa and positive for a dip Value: -4.7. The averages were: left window 3.67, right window 4.51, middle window 4.48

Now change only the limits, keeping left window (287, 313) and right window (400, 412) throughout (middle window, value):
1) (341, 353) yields -0.2 kPa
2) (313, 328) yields 3.5 kPa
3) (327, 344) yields 0.5 kPa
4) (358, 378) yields -0.4 kPa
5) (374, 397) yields 0.8 kPa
